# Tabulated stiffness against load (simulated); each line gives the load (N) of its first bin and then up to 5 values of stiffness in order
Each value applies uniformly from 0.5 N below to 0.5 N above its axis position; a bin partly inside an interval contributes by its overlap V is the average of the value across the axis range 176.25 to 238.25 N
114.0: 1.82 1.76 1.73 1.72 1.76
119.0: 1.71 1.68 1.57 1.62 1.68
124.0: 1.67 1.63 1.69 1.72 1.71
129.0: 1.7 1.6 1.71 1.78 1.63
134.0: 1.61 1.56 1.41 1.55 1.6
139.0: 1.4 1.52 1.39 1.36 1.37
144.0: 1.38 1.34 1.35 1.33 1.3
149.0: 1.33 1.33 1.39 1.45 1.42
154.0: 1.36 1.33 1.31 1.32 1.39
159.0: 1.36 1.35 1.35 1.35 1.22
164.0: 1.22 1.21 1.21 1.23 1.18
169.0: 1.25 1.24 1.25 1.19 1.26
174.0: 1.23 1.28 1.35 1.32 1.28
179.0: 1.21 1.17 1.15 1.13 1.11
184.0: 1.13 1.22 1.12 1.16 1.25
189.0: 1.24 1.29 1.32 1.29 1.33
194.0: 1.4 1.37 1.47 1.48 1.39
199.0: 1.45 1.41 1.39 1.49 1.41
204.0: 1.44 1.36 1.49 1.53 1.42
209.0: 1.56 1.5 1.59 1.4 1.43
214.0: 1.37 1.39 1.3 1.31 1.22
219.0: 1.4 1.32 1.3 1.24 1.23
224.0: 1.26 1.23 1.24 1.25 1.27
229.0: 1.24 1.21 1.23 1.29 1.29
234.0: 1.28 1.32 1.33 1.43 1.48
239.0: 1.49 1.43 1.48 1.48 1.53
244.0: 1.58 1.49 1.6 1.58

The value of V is 1.32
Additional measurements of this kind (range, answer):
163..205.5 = 1.28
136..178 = 1.33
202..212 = 1.47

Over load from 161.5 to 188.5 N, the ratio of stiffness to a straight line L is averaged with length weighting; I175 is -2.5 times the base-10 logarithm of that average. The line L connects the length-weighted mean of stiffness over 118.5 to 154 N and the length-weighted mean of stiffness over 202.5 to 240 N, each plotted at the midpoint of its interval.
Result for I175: 0.19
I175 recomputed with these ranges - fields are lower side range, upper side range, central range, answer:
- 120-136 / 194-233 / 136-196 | 0.17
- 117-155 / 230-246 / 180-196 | 0.18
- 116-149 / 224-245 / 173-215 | 0.08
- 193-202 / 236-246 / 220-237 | 0.16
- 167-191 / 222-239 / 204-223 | -0.10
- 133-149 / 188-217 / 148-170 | 0.09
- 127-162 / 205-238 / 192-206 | -0.03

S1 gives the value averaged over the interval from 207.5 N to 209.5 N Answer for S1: 1.49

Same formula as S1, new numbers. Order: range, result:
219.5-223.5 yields 1.27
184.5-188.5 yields 1.19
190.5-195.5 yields 1.34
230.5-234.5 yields 1.27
